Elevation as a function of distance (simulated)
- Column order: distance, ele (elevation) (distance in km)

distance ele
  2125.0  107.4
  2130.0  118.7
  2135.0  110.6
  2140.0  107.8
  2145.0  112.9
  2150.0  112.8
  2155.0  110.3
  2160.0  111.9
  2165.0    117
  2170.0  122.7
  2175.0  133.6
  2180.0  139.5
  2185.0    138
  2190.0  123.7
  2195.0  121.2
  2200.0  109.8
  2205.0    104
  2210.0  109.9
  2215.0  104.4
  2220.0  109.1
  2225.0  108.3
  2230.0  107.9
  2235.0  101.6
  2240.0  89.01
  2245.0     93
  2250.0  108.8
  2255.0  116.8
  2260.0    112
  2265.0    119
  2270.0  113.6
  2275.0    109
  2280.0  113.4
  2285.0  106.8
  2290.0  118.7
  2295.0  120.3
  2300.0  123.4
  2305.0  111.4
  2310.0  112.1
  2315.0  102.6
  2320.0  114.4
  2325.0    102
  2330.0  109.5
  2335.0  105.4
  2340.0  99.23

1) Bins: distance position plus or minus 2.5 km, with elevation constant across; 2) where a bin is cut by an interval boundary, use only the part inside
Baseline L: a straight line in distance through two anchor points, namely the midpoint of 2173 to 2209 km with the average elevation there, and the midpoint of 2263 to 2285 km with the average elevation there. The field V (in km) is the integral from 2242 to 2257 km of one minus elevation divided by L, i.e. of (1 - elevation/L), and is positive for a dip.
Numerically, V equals 1.4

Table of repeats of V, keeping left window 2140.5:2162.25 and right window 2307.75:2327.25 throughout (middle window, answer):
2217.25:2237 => 0.5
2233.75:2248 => 2.0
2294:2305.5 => -1.2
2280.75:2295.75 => -0.8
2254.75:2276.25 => -1.0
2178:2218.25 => -2.8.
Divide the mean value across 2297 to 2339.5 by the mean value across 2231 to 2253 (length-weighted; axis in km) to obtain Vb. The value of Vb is 1.11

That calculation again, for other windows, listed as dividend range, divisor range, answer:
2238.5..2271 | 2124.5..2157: 0.96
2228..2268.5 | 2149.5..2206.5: 0.88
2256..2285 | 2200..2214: 1.05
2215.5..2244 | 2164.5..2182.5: 0.79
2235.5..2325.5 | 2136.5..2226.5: 0.95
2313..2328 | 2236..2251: 1.11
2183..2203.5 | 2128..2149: 1.08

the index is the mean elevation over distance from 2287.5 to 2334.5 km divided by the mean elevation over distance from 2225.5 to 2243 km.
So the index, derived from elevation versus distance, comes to 1.12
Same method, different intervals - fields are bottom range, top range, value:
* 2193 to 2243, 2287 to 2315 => 1.09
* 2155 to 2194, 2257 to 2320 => 0.91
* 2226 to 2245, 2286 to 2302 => 1.20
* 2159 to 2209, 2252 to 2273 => 0.94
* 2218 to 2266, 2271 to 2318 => 1.07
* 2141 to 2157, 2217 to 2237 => 0.96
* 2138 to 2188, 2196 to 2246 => 0.87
